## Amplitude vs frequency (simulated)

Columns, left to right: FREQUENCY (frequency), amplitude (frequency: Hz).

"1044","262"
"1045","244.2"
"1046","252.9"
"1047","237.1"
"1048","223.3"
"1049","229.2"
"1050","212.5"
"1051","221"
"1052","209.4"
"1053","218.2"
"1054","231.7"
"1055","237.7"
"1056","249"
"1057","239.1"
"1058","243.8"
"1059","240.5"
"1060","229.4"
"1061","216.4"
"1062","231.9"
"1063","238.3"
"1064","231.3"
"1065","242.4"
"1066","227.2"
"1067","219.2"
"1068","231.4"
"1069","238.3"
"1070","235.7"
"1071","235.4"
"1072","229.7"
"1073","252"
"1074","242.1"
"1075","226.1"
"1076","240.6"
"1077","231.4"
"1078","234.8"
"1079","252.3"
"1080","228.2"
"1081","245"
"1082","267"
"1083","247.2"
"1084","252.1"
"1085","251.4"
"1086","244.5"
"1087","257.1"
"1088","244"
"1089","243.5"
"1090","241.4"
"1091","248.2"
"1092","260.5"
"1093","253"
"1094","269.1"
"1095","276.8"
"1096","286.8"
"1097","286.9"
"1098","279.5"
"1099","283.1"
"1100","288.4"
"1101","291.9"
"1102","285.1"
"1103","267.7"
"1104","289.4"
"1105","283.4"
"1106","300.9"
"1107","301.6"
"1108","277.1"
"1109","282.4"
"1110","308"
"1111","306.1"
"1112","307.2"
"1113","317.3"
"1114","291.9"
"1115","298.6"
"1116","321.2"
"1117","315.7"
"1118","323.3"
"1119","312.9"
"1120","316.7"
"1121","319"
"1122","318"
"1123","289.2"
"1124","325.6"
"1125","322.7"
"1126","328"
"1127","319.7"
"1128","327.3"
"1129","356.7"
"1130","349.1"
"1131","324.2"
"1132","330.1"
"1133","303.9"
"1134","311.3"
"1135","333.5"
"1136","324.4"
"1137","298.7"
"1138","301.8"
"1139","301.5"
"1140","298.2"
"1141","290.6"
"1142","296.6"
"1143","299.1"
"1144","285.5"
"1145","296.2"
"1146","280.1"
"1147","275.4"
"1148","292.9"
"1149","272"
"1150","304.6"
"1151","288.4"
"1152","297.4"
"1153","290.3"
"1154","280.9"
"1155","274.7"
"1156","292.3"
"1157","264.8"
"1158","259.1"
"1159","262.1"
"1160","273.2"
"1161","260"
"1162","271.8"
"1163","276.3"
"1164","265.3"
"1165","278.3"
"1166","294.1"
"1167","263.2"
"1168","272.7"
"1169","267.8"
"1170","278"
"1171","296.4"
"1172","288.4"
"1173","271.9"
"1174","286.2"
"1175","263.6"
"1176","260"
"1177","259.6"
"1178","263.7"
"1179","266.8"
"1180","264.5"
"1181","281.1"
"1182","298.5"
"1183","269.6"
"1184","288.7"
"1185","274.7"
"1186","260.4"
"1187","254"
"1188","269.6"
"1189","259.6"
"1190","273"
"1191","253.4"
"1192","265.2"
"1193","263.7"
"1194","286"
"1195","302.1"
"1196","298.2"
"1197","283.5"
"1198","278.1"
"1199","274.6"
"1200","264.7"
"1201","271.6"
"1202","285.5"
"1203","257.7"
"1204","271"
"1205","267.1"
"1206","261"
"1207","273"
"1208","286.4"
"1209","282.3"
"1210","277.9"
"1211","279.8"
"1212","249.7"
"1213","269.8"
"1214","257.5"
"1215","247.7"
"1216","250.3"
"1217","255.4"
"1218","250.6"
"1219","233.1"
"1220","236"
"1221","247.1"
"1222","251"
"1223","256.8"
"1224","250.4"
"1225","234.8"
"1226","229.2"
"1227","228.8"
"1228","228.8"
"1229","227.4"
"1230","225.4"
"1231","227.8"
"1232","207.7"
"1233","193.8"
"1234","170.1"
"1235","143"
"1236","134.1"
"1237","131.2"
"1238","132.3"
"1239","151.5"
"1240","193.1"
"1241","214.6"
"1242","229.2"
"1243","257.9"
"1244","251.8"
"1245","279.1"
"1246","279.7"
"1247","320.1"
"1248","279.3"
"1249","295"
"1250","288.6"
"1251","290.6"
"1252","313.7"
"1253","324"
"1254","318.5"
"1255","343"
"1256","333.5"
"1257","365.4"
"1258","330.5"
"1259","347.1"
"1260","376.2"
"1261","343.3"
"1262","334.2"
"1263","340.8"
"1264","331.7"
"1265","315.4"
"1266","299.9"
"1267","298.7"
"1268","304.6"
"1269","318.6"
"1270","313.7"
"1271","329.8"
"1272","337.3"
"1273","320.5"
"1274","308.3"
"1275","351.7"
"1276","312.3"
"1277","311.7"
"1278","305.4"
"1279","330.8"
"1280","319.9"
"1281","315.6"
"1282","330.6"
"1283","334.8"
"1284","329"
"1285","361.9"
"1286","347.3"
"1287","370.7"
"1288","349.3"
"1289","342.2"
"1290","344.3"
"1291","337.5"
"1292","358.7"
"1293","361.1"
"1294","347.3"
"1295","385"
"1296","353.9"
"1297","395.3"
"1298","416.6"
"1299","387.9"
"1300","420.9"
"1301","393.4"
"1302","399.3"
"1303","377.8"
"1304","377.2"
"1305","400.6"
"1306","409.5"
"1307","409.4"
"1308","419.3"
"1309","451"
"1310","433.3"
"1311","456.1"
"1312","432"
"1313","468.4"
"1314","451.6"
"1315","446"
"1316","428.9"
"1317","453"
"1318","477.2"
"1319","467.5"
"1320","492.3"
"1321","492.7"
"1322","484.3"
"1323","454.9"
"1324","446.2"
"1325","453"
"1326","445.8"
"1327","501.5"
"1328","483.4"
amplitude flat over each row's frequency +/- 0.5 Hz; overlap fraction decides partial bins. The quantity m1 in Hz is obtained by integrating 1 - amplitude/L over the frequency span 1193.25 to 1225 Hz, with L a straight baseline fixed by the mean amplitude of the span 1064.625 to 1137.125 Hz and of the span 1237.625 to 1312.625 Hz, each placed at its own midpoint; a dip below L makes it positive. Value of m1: 4.9 Hz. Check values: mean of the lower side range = 280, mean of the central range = 266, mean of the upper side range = 335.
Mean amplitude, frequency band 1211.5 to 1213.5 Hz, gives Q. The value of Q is 260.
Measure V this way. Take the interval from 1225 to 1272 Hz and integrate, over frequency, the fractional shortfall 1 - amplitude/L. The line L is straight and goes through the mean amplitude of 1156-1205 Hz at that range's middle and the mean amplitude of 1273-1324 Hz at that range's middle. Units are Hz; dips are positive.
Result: 10.0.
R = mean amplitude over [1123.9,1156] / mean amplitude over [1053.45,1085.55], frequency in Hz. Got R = 1.28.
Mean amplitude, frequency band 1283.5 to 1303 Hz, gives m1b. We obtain 369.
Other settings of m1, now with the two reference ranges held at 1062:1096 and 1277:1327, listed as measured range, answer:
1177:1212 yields 5.5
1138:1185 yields 3.3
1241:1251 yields 2.4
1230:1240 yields 5.2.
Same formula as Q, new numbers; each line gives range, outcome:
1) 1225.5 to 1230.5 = 228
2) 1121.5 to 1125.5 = 314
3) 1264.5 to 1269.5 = 307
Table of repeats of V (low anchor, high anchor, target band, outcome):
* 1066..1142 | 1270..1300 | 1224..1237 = 4.9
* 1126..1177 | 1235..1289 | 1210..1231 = 3.6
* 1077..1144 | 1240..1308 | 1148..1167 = 1.6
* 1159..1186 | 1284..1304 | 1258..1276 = 1.1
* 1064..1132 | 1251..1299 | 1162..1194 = 3.4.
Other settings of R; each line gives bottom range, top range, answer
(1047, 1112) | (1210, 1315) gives 1.23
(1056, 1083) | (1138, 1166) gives 1.19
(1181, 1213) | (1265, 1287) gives 1.18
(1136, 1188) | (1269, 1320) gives 1.35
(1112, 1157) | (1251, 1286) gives 1.07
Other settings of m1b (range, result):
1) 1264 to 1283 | 319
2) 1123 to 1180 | 291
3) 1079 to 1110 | 268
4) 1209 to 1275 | 269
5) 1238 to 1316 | 341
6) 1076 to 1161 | 288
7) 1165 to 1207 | 273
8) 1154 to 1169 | 272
